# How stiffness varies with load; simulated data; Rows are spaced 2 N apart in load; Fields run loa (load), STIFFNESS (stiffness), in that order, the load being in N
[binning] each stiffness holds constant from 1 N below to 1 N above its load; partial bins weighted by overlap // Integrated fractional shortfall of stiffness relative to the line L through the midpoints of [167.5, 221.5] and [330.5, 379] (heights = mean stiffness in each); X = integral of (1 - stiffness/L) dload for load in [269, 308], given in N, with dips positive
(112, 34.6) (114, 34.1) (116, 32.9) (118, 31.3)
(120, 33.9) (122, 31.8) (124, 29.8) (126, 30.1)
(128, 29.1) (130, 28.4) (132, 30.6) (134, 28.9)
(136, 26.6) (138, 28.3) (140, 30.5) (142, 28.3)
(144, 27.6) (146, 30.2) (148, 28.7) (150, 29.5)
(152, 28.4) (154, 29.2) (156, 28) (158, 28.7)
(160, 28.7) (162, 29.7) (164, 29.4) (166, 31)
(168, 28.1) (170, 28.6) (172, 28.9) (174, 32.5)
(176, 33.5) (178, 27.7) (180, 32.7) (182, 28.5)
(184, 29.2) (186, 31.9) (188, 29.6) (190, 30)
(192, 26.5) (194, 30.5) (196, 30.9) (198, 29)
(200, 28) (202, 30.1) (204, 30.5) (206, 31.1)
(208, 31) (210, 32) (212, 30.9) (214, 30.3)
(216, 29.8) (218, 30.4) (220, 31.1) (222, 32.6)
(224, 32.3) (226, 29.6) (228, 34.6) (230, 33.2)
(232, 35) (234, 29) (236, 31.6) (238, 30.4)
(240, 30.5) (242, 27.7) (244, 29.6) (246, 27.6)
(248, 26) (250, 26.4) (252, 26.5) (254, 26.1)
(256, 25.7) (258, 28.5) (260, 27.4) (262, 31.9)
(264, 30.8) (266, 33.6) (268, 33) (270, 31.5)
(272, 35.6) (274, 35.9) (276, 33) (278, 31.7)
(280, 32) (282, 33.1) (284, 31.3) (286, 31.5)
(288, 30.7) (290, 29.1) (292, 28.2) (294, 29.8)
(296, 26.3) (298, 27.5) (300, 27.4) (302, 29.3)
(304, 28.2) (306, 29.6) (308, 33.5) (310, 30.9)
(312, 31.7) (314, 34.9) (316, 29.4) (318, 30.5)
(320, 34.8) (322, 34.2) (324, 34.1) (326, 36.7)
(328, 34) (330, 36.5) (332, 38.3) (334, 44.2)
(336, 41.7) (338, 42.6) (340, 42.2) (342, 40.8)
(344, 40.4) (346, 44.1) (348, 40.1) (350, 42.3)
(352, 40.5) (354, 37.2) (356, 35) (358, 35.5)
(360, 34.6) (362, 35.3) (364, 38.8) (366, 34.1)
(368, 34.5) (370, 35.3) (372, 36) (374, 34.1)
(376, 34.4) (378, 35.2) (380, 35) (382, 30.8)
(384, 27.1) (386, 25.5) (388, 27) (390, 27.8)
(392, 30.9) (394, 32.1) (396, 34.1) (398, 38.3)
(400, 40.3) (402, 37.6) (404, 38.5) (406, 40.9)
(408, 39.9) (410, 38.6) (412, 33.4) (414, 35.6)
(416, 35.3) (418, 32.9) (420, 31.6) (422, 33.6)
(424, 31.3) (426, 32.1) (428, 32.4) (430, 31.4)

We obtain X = 4.6 N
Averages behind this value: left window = 30.2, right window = 38.2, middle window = 30.7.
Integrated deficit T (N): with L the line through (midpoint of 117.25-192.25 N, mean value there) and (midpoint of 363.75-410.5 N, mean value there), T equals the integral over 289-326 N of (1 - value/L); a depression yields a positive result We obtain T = 2.3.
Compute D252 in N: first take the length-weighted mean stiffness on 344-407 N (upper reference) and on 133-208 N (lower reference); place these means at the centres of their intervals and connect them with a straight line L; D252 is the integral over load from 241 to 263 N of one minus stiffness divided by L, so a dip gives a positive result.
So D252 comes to 2.9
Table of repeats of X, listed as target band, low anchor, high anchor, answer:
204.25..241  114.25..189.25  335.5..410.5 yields 0.5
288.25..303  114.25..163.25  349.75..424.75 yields 2.0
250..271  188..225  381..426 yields 1.3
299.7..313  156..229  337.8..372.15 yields 2.1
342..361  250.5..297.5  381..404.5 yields -4.3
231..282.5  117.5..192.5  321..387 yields 4.5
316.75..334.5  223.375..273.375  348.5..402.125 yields -1.5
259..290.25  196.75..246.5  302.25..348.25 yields 1.3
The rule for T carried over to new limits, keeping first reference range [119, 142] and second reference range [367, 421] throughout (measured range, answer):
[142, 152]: 0.4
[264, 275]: -0.5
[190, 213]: 0.7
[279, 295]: 0.8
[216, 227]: 0.1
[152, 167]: 0.5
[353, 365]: -0.9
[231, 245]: 0.4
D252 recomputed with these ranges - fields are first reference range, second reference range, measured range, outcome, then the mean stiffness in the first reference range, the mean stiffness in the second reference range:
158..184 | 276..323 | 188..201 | 0.4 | 29.9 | 30.7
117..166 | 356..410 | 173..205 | 0.4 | 29.4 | 34.5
